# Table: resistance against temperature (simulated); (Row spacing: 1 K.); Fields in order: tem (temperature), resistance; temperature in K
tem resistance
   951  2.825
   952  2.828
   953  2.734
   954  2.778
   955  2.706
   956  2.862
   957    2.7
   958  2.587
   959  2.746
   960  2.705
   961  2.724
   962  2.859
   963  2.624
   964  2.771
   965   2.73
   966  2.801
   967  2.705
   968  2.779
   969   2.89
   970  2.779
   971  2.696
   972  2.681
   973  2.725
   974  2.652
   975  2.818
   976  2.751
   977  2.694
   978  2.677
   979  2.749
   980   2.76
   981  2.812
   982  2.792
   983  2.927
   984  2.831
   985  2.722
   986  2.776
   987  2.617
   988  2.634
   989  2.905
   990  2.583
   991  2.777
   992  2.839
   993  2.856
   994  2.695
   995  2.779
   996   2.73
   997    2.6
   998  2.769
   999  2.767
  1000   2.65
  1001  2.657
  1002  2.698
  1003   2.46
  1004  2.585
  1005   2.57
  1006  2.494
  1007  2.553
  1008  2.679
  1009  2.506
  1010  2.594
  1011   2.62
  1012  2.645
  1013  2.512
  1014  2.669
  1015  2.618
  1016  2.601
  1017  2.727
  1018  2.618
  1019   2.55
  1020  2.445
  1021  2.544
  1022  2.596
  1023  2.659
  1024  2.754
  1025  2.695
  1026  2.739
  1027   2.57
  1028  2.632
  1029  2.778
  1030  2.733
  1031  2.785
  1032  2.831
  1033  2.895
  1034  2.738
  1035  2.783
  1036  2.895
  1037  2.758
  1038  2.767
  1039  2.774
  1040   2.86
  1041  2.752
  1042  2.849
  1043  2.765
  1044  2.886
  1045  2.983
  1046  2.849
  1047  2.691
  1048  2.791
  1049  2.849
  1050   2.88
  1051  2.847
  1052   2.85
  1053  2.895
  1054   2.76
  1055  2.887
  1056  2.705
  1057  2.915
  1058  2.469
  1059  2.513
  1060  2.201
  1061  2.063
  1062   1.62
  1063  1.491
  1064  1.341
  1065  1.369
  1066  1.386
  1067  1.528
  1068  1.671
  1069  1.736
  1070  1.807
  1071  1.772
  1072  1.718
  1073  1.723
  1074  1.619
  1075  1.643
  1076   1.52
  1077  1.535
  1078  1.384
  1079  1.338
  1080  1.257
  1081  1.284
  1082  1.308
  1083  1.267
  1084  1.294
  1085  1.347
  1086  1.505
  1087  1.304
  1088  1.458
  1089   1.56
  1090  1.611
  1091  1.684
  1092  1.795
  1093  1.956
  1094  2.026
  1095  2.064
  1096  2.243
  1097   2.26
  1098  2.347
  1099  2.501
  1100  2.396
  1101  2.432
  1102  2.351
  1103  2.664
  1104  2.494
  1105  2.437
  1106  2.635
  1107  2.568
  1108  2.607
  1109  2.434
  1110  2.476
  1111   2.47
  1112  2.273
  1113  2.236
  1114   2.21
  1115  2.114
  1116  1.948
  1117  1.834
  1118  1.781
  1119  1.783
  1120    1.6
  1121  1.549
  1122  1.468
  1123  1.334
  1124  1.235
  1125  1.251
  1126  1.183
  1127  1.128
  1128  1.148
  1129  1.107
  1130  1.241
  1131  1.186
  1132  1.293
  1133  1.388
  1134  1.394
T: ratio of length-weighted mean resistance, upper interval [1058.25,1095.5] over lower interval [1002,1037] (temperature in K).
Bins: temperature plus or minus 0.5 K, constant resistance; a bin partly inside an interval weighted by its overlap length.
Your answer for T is 0.61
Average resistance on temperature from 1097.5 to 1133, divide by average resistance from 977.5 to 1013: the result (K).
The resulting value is 0.7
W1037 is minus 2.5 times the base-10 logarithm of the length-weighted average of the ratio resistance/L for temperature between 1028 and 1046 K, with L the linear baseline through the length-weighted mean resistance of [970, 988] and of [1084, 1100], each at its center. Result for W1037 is -0.23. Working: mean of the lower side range 2.74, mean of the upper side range 1.84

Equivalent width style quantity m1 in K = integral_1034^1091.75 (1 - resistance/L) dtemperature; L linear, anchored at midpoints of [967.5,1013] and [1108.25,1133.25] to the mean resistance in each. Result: 1.7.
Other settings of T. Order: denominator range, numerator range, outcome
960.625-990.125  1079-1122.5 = 0.71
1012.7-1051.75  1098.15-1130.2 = 0.72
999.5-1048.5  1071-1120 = 0.72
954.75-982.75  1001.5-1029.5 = 0.95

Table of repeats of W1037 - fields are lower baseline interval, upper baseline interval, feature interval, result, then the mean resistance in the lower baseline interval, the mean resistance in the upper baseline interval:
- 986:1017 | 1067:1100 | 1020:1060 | -0.25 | 2.66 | 1.68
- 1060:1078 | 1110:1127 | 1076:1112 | -0.14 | 1.63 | 1.77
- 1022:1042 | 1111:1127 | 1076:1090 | 0.48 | 2.76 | 1.72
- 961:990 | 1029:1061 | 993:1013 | 0.05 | 2.75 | 2.77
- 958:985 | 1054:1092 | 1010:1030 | -0.17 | 2.75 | 1.71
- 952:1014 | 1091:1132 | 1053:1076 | 0.14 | 2.71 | 1.96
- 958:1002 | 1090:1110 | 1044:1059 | -0.13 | 2.74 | 2.3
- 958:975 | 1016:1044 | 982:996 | -0.01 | 2.74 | 2.72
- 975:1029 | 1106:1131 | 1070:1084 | 0.38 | 2.68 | 1.8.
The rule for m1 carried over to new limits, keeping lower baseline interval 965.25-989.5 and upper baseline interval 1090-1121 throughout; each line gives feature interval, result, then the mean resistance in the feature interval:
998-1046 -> -2.42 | 2.69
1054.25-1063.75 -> 0.40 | 2.3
